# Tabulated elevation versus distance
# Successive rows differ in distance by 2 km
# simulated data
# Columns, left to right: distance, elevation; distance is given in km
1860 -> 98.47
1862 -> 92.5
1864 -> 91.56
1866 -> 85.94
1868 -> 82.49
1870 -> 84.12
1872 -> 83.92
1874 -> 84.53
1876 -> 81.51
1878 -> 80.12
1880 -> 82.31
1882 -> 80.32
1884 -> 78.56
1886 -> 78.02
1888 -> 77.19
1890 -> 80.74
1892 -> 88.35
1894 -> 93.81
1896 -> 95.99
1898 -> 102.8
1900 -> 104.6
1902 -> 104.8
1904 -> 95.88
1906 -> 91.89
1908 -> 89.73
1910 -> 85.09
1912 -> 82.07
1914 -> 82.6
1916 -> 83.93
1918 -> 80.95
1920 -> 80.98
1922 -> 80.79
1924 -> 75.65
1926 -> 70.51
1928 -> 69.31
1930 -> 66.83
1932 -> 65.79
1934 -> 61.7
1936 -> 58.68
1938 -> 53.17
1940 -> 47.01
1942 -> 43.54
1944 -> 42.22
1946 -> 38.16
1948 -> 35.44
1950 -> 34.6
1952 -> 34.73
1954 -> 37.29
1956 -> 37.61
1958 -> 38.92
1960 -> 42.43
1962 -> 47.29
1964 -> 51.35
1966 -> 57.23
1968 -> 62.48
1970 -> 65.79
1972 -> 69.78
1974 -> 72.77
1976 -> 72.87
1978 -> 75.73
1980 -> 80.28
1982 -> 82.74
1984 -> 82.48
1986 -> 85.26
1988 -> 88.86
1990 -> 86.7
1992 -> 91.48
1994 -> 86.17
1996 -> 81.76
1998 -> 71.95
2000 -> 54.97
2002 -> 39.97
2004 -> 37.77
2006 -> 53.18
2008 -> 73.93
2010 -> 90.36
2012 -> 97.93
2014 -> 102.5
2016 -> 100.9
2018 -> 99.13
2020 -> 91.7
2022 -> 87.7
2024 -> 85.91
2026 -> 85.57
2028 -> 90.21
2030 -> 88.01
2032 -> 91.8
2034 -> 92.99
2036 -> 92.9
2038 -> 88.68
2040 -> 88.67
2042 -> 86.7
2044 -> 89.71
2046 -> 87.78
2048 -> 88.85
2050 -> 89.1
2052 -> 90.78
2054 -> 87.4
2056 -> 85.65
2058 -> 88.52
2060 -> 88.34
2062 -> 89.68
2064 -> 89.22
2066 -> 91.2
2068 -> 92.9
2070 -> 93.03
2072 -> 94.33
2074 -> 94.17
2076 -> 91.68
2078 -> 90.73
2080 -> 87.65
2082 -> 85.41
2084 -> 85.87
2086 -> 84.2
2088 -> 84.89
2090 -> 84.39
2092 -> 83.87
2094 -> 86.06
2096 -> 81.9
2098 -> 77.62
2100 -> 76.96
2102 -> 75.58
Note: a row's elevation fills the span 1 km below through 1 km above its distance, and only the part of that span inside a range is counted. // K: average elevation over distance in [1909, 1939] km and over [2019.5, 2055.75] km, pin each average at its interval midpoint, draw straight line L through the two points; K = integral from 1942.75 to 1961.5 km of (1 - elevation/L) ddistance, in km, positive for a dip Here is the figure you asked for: 9.4 km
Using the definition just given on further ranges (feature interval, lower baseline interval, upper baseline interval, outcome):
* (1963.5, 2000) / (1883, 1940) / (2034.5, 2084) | 4.06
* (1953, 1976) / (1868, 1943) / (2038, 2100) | 8.03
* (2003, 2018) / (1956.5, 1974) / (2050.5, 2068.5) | -1.88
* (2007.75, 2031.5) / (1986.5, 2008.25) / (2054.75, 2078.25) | -4.71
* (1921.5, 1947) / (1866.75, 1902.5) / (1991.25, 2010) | 6.27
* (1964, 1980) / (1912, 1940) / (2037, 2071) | 2.03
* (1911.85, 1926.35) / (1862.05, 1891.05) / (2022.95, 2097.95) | 0.69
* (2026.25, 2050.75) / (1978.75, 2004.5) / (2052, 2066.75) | -1.44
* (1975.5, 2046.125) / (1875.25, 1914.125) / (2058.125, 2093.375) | 4.49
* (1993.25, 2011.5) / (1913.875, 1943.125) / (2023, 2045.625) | 3.63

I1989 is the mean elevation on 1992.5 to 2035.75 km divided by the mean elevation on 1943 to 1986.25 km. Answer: 1.45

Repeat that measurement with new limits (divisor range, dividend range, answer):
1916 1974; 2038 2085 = 1.59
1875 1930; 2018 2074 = 1.06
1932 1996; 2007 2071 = 1.49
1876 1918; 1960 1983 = 0.75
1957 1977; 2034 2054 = 1.54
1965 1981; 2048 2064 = 1.27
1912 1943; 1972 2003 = 1.12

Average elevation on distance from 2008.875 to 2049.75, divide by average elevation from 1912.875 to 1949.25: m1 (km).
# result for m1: 1.45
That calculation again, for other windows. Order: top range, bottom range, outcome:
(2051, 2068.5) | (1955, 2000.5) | 1.29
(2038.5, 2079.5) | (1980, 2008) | 1.23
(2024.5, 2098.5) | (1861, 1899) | 1.03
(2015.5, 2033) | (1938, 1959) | 2.29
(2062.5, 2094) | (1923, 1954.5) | 1.70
